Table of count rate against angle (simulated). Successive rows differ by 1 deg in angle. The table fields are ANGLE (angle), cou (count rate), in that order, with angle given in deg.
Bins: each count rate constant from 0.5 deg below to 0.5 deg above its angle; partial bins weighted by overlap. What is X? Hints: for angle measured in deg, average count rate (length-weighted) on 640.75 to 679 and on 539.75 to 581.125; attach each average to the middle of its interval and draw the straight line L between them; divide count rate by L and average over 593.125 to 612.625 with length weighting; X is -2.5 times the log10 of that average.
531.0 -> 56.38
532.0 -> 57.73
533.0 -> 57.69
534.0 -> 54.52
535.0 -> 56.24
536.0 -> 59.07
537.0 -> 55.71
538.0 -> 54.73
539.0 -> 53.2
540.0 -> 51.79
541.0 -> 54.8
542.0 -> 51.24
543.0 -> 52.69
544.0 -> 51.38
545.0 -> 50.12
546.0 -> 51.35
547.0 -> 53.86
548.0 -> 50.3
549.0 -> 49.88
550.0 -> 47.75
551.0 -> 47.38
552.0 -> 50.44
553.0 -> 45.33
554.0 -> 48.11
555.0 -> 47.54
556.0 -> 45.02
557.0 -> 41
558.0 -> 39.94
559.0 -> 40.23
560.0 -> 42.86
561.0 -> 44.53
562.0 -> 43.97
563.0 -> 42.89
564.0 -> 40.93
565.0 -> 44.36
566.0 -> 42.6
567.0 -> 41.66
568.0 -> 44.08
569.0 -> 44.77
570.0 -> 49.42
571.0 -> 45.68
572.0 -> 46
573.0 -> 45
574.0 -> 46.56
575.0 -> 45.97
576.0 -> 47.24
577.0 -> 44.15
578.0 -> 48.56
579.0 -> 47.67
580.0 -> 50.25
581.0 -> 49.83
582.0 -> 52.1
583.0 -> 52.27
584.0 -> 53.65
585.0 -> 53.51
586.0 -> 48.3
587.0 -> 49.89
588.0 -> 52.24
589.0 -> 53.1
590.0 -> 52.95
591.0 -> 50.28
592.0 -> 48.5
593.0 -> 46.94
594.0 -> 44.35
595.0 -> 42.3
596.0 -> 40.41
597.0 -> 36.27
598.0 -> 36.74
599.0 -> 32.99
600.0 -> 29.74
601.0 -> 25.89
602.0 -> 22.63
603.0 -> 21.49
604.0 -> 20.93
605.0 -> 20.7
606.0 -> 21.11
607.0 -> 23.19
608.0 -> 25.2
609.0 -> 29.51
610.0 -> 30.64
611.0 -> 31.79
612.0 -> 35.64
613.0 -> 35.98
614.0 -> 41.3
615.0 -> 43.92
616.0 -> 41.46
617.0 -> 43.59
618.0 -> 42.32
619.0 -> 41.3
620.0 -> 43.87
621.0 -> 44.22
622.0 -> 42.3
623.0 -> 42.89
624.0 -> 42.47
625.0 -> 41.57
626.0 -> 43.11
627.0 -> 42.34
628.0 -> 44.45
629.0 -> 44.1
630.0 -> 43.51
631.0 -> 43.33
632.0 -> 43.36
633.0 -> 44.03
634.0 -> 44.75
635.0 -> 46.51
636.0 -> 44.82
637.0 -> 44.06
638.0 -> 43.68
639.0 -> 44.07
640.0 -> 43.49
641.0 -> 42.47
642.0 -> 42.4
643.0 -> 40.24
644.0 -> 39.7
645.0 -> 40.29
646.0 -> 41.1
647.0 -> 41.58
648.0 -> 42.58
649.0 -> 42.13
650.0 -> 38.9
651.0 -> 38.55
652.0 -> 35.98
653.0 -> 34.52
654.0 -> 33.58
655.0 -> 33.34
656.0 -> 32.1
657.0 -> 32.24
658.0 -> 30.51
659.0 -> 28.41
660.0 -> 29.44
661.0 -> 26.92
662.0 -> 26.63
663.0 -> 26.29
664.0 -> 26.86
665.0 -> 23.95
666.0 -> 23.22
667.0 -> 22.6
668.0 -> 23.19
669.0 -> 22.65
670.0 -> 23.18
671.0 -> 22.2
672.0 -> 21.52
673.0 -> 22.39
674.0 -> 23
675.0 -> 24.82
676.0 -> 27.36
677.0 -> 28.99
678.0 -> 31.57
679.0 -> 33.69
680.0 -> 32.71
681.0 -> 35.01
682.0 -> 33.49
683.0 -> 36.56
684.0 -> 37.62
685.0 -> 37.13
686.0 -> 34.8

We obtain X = 0.30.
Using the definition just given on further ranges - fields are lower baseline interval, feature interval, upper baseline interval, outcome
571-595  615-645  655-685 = -0.149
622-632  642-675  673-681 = 0.116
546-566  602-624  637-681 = 0.112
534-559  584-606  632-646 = 0.182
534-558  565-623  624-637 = 0.140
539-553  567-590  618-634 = -0.020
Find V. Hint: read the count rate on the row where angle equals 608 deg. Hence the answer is 25.2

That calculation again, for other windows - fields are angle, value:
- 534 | 54.52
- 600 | 29.74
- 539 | 53.2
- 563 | 42.89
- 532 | 57.73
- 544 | 51.38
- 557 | 41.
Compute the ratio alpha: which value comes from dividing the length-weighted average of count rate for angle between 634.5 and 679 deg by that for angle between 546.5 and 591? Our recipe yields 0.7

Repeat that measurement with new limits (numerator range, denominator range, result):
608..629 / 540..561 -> 0.83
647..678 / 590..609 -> 0.88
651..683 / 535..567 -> 0.59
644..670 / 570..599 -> 0.67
